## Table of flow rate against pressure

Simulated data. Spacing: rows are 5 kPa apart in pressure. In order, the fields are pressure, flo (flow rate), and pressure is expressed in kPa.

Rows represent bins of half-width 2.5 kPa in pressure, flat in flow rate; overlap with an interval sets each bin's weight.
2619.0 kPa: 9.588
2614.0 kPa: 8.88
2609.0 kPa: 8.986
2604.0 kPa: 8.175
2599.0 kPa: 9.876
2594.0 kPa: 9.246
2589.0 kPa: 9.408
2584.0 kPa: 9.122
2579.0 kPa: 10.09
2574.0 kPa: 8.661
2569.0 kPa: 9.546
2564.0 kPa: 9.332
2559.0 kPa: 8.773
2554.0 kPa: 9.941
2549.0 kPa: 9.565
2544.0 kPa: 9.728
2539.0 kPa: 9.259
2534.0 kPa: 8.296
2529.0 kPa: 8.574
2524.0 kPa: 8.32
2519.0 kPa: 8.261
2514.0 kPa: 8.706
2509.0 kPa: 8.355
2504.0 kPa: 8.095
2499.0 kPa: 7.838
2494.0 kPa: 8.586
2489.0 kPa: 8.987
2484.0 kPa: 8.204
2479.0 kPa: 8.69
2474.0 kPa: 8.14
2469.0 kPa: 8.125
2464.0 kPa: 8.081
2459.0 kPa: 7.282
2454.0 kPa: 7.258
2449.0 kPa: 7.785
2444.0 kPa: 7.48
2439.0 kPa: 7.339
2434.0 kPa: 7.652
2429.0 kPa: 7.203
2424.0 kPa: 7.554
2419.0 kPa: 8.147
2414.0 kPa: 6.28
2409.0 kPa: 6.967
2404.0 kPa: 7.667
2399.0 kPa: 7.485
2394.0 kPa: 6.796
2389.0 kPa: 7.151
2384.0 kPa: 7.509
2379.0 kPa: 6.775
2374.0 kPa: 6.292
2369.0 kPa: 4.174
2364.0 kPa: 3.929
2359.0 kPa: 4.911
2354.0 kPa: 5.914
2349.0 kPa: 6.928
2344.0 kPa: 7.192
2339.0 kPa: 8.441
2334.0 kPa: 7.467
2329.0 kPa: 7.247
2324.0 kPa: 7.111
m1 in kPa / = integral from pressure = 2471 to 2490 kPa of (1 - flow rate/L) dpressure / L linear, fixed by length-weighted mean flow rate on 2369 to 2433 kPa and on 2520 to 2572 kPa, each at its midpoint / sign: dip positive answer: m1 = -0.7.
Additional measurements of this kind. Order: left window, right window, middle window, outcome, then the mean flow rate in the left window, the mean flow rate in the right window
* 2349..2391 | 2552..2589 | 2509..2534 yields 0.18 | 5.88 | 9.35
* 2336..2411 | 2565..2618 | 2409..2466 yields -0.82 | 6.55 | 9.21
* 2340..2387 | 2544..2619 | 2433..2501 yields -3.41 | 6.05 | 9.28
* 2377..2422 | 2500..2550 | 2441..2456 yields 0.51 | 7.21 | 8.66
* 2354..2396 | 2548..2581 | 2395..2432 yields -3.81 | 5.93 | 9.4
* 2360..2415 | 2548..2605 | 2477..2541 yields -1.40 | 6.42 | 9.33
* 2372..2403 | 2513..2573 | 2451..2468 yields 0.78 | 7.04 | 9.02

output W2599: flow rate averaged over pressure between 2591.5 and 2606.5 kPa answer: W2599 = 9.1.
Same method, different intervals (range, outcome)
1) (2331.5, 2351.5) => 7.51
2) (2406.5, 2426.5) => 7.24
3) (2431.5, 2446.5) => 7.49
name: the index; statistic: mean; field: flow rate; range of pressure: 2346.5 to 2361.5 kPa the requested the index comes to 5.92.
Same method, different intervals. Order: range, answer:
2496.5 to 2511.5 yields 8.1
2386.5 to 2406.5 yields 7.27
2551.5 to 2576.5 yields 9.25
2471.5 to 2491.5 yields 8.51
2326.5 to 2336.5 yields 7.36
